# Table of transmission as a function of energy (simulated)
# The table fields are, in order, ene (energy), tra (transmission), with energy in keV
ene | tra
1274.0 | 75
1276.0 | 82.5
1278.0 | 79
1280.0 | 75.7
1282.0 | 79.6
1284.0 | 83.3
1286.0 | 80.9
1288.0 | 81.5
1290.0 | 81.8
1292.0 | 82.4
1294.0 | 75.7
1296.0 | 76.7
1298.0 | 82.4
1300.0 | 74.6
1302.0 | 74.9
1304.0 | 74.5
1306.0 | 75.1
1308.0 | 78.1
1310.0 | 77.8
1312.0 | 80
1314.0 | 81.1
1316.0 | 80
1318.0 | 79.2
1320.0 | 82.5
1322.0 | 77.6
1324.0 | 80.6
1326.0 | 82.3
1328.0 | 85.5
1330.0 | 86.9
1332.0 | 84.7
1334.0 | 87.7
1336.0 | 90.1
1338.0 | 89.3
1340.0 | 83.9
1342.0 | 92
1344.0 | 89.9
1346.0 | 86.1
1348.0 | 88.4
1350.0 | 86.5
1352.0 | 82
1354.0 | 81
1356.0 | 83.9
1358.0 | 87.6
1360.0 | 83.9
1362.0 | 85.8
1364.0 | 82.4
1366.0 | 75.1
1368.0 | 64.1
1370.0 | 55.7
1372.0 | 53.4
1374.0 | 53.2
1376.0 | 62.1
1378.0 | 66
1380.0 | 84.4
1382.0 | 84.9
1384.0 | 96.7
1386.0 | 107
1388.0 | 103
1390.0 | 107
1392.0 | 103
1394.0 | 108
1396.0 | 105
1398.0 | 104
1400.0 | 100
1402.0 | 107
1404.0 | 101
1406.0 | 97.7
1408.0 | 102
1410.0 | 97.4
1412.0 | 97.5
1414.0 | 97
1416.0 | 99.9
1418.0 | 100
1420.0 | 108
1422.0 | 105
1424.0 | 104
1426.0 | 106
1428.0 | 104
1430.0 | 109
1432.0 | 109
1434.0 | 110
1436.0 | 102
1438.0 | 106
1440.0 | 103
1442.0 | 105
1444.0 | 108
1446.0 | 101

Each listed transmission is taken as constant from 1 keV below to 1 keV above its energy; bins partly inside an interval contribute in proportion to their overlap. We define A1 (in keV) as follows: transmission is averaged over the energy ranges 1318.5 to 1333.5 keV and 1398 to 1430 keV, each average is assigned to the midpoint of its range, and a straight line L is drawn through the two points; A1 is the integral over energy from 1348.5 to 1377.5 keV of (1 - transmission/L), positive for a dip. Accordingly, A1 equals 5.28 keV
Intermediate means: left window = 82.9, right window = 102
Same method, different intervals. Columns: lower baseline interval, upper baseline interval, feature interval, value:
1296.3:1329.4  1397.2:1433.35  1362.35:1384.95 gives 5.37 keV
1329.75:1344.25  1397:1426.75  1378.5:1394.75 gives -0.15 keV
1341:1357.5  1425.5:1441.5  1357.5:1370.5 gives 1.87 keV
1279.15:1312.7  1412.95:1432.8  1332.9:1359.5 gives 0.56 keV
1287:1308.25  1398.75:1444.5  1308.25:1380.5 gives 6.09 keV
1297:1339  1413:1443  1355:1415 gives 4.50 keV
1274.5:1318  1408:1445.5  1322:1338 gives 0.04 keV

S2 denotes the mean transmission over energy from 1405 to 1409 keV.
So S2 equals 99.8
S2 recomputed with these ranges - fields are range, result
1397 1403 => 104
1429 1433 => 109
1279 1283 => 77.7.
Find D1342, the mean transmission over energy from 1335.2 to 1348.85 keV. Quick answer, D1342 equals 88.5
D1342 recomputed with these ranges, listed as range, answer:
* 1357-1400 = 84.8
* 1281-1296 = 80.5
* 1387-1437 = 103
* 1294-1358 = 82.4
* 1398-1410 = 101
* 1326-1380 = 79.7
